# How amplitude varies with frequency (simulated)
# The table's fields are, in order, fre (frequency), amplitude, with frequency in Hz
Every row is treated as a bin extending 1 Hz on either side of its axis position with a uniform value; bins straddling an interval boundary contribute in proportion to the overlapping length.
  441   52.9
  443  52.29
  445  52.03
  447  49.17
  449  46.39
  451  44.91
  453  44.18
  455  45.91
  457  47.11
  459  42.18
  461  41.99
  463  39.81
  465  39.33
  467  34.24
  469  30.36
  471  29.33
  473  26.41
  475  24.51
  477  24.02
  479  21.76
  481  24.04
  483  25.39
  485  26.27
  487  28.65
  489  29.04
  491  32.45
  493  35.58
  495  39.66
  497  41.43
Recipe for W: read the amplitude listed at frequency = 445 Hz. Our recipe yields 52.03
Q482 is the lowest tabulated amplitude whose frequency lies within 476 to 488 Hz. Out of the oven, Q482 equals 21.76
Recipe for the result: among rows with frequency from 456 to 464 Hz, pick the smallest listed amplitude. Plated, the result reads 39.81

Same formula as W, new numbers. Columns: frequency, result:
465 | 39.33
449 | 46.39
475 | 24.51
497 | 41.43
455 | 45.91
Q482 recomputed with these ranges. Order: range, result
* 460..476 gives 24.51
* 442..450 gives 46.39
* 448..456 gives 44.18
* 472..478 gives 24.02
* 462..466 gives 39.33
